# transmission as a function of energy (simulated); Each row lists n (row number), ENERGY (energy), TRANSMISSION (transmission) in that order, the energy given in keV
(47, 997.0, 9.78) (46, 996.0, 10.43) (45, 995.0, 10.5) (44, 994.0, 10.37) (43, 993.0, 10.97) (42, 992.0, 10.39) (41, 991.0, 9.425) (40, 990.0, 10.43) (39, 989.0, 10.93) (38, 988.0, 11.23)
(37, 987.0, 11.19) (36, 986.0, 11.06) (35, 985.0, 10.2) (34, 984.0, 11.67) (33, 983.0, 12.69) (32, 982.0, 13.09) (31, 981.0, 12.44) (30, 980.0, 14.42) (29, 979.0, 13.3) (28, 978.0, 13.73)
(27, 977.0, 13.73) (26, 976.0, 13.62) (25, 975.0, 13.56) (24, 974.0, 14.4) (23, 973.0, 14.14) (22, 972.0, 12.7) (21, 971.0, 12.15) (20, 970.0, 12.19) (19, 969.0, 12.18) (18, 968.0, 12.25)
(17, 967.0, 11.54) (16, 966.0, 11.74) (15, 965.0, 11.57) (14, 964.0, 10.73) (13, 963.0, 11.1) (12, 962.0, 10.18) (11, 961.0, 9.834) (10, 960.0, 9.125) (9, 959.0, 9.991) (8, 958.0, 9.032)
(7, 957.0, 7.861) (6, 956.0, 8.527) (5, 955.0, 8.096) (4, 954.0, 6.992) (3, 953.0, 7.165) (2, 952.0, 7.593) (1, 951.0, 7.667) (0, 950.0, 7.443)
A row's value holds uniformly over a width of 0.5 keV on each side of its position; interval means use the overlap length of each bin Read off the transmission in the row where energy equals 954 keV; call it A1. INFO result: 6.992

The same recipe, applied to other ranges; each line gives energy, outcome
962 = 10.18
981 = 12.44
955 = 8.096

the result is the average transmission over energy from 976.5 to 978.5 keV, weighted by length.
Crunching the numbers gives 13.7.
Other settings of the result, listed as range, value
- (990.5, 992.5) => 9.91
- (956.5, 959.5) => 8.96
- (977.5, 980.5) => 13.8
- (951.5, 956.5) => 7.67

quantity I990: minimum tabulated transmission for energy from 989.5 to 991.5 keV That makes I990 9.425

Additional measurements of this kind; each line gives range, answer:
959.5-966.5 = 9.125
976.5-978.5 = 13.73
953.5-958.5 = 6.992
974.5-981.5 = 12.44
